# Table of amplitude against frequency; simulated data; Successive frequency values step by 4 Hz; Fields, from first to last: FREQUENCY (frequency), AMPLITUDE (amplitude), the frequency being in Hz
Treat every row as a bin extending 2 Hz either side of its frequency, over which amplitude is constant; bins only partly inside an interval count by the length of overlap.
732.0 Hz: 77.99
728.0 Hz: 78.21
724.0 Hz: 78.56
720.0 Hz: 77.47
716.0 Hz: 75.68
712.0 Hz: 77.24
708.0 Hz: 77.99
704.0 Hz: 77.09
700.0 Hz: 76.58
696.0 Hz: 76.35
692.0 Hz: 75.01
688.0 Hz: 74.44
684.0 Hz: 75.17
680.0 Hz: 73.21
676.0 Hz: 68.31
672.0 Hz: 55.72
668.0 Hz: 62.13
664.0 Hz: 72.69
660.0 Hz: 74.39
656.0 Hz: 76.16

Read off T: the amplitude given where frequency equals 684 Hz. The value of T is 75.17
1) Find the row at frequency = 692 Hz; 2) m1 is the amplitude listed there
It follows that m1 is 75.01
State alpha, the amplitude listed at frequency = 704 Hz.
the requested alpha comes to 77.09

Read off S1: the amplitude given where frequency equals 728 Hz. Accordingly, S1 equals 78.21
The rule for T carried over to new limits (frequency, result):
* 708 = 77.99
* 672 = 55.72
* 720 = 77.47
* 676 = 68.31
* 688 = 74.44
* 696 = 76.35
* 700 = 76.58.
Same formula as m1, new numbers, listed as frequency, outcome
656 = 76.16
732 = 77.99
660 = 74.39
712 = 77.24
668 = 62.13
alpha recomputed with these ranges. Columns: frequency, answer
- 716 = 75.68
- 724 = 78.56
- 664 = 72.69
